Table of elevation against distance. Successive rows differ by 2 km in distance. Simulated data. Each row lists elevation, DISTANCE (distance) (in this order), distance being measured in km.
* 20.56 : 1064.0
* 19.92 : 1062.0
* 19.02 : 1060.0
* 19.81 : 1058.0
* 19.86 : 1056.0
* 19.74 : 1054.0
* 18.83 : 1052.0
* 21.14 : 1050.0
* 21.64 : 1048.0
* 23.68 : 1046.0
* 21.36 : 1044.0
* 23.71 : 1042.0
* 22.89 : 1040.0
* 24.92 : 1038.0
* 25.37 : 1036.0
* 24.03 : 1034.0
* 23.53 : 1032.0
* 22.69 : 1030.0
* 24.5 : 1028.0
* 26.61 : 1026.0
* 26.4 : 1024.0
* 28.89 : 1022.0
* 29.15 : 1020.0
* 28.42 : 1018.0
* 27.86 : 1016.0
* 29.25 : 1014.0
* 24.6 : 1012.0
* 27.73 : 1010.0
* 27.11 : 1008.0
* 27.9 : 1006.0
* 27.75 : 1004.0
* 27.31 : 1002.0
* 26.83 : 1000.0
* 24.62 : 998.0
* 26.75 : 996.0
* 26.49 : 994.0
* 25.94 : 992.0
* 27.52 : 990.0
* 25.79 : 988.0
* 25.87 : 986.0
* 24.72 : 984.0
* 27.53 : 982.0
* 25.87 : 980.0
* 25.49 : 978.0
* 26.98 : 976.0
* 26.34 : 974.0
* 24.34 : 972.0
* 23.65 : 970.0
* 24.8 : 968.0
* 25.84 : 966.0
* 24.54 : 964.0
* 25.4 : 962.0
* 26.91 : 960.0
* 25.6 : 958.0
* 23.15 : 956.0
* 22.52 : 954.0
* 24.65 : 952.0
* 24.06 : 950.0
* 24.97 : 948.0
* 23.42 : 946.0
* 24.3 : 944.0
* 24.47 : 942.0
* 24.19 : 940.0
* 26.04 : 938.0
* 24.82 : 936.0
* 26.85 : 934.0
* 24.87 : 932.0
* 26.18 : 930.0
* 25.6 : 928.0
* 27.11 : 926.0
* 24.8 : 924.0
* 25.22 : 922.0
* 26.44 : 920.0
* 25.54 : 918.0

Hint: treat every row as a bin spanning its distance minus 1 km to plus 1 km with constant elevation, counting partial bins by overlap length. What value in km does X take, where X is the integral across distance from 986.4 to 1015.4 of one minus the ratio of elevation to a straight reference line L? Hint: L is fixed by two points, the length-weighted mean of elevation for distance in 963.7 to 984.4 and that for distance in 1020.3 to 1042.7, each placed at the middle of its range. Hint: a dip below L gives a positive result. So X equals -1.8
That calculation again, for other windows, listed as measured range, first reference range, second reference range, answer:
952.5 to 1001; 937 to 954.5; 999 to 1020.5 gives 0.68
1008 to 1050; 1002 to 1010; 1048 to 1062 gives -2.35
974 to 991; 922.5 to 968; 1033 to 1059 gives -1.64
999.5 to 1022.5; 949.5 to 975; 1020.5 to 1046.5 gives -2.86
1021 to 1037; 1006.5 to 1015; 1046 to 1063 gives -0.62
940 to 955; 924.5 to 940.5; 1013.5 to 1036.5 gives 1.02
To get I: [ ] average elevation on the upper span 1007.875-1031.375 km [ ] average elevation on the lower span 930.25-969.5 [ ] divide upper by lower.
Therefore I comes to 1.1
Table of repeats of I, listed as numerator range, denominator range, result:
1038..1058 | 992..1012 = 0.80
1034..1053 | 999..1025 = 0.82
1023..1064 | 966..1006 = 0.86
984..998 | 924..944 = 1.03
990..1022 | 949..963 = 1.11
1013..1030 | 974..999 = 1.05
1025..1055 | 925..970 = 0.92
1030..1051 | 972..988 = 0.89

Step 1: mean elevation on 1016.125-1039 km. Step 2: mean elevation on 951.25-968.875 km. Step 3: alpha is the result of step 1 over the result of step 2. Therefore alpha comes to 1.04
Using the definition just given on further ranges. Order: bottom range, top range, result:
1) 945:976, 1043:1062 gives 0.83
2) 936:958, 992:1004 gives 1.09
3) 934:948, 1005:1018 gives 1.11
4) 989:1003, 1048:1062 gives 0.75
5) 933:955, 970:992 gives 1.06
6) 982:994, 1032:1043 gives 0.92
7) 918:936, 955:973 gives 0.97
